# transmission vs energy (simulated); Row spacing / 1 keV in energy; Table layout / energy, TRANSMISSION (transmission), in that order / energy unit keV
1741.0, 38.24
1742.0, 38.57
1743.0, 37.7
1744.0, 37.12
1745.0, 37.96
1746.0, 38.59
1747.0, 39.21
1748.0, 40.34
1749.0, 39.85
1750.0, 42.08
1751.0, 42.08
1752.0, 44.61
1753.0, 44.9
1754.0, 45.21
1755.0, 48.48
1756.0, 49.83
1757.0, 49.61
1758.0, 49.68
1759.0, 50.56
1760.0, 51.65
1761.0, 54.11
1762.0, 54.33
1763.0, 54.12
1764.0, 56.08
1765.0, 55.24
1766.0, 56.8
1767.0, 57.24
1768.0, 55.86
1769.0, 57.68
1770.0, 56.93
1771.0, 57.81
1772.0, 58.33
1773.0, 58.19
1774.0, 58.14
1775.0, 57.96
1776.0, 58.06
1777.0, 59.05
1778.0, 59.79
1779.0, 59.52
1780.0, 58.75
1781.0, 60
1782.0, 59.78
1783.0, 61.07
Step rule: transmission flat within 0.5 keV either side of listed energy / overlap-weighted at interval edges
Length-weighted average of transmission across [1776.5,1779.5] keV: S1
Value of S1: 59.5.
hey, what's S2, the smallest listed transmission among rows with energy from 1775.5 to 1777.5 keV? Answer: 58.06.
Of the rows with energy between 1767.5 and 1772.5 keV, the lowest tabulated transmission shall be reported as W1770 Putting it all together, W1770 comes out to 55.86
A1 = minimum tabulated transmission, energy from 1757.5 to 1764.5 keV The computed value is 49.68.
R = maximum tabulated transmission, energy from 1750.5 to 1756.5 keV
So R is 49.83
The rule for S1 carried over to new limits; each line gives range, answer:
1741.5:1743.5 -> 38.1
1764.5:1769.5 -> 56.6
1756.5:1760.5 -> 50.4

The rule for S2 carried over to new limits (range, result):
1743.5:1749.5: 37.12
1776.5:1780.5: 58.75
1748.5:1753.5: 39.85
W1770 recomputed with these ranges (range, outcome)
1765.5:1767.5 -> 56.8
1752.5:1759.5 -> 44.9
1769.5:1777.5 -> 56.93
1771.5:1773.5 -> 58.19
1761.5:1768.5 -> 54.12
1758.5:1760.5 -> 50.56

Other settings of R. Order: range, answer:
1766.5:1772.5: 58.33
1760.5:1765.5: 56.08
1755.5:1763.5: 54.33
